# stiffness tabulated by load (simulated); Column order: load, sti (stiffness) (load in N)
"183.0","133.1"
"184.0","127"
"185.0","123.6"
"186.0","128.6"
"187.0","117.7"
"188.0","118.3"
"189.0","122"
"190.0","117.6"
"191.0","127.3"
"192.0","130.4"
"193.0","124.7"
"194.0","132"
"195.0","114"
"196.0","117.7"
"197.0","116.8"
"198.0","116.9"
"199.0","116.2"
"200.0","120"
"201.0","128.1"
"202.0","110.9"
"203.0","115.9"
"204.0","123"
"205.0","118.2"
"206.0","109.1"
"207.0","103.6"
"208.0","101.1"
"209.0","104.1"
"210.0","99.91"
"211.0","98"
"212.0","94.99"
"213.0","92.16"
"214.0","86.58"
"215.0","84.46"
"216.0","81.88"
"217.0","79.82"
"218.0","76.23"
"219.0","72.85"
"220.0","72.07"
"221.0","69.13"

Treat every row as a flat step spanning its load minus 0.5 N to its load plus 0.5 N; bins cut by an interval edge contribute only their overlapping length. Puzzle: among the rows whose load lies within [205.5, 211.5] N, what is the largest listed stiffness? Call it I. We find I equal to 109.1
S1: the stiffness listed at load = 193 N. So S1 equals 124.7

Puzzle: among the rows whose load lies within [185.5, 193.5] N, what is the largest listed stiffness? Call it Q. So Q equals 130.4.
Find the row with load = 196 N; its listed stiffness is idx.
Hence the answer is 117.7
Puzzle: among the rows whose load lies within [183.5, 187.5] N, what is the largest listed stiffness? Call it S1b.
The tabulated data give 128.6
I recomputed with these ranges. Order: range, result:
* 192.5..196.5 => 132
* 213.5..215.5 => 86.58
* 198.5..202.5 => 128.1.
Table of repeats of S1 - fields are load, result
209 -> 104.1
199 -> 116.2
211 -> 98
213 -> 92.16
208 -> 101.1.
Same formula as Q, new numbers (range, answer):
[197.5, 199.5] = 116.9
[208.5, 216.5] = 104.1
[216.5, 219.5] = 79.82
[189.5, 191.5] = 127.3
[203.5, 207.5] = 123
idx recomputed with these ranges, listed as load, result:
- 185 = 123.6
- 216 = 81.88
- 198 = 116.9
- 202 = 110.9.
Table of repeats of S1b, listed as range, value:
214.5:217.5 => 84.46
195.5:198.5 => 117.7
